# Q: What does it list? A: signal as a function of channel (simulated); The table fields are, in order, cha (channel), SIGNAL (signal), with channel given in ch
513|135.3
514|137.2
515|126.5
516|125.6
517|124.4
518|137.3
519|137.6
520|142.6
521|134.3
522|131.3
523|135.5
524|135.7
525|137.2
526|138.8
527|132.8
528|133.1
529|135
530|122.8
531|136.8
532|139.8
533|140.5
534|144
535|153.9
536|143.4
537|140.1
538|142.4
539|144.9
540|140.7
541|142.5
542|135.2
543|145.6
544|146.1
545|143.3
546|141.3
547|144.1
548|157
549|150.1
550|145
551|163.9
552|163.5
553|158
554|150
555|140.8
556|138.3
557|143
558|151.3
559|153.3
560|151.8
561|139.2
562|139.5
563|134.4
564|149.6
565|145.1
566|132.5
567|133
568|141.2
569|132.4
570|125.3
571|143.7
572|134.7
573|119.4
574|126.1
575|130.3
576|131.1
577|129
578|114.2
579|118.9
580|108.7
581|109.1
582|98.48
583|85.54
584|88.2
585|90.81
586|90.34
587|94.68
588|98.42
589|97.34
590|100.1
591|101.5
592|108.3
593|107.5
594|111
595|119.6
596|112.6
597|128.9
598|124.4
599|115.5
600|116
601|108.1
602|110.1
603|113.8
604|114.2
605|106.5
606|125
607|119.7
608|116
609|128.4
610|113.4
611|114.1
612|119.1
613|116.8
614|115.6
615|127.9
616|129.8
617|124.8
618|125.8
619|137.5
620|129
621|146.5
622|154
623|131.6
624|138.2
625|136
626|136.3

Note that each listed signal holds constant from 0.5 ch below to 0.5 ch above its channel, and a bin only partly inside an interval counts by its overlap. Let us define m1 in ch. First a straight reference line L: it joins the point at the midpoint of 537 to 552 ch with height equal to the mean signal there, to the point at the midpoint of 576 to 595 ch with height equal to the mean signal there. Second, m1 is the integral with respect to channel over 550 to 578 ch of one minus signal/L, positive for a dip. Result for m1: -3.1 ch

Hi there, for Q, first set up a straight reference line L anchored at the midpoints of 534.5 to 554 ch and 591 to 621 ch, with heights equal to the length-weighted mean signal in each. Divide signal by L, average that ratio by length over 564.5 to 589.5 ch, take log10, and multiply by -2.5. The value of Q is 0.139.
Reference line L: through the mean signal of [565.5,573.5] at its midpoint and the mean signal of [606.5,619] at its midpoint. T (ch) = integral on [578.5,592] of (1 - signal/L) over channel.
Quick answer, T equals 3.1 ch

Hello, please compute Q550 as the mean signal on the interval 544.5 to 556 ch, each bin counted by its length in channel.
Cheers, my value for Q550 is 150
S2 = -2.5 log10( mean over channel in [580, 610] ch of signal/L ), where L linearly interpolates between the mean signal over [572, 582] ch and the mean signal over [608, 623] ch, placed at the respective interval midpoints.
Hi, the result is 0.14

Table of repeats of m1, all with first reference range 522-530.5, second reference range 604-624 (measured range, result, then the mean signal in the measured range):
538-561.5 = -2.8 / 147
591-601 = 1.0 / 115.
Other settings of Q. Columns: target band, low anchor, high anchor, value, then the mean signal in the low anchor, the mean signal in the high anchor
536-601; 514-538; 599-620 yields -0.009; 136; 119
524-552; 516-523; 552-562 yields -0.013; 134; 148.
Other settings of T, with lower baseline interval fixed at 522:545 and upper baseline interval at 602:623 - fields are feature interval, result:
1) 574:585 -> 1.6 ch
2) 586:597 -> 1.9 ch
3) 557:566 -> -0.7 ch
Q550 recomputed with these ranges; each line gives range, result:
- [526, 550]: 142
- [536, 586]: 135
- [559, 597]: 119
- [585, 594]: 99.9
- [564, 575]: 134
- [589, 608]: 113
